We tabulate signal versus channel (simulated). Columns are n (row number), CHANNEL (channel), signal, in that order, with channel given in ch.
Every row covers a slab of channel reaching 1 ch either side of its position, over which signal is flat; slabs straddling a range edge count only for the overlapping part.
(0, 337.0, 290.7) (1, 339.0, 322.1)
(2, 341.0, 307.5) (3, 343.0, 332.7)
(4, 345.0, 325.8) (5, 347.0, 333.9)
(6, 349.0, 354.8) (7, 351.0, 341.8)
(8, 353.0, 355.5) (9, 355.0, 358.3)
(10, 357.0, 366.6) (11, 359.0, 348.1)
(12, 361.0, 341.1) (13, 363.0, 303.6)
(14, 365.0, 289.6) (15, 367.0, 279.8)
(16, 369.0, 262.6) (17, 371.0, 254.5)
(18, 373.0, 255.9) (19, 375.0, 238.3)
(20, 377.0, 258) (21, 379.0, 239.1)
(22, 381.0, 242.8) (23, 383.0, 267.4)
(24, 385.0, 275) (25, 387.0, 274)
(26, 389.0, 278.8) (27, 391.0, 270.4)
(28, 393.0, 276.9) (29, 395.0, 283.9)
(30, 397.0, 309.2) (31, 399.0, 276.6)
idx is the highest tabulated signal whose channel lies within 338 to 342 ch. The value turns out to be 322.1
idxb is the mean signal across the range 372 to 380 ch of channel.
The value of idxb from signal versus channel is 248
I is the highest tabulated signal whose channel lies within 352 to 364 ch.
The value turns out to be 366.6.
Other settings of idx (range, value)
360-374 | 341.1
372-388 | 275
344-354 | 355.5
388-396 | 283.9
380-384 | 267.4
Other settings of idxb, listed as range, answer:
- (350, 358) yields 356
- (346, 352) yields 344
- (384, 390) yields 276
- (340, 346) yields 322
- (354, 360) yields 358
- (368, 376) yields 253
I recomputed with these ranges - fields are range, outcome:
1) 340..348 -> 333.9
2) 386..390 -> 278.8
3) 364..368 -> 289.6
